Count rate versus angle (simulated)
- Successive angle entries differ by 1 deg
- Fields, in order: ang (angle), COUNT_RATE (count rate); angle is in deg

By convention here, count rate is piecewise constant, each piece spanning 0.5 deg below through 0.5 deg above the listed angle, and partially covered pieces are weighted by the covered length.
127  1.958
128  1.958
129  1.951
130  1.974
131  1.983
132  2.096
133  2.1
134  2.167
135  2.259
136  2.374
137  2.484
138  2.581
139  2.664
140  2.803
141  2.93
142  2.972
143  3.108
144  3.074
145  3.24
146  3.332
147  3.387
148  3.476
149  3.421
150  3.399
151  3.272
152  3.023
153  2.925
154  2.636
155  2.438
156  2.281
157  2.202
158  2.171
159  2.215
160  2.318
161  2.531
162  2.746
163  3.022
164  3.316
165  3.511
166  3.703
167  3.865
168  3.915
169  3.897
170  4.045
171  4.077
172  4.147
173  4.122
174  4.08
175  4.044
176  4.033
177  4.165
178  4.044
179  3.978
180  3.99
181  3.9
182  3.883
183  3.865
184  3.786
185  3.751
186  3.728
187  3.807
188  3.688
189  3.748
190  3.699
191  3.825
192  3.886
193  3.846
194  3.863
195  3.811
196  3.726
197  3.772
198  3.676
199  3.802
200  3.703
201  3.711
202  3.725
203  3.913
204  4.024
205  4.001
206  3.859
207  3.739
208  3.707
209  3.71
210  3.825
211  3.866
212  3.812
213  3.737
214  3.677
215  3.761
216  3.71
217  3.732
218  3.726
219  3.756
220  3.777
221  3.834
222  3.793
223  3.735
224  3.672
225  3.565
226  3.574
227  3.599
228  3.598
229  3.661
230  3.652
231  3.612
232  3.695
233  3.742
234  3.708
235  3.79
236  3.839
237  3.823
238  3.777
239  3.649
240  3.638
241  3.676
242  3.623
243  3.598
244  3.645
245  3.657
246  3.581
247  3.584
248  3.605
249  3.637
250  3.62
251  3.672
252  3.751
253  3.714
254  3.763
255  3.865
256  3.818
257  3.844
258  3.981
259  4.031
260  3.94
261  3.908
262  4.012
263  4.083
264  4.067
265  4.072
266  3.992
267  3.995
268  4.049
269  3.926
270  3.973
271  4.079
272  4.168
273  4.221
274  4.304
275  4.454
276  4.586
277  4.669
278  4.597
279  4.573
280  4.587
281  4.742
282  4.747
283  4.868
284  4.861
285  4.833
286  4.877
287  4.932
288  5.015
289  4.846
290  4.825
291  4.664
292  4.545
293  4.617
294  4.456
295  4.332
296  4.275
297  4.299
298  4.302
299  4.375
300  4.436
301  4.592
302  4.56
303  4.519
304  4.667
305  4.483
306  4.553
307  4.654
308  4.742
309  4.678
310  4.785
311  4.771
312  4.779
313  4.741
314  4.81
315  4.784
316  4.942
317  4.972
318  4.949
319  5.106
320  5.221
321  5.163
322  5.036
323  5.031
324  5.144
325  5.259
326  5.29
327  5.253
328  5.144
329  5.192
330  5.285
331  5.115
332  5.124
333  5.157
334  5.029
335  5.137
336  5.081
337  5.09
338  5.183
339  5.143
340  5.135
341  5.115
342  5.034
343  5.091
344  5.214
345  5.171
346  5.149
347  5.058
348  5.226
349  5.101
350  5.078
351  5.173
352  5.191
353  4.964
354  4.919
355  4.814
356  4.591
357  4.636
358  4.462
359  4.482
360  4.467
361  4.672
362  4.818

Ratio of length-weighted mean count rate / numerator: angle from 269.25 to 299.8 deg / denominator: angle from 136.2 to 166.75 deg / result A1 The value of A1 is 1.56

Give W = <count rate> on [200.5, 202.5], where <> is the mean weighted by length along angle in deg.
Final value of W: 3.72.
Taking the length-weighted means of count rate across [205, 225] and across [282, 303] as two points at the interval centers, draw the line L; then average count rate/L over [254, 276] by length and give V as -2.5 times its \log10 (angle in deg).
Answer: 0.07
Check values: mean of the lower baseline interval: 3.76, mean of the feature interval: 4.04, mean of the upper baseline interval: 4.63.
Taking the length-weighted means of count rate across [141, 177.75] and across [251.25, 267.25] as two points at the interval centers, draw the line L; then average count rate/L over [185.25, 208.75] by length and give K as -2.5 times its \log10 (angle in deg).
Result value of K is -0.08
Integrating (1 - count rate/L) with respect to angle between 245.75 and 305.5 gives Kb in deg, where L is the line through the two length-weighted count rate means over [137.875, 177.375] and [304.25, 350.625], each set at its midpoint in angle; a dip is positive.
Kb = 2.8 deg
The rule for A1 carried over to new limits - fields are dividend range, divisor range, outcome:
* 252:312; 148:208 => 1.23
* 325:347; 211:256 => 1.39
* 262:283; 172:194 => 1.10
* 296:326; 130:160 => 1.76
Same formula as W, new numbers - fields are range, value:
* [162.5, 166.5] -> 3.39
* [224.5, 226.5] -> 3.57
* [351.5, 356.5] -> 4.9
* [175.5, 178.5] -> 4.08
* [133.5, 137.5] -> 2.32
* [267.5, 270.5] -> 3.98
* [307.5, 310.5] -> 4.74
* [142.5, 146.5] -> 3.19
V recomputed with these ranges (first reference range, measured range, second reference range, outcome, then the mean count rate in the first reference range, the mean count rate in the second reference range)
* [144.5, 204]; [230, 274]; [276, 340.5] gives 0.124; 3.53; 4.84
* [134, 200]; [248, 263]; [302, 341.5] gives 0.125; 3.38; 4.98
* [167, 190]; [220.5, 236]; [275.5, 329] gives 0.159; 3.93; 4.77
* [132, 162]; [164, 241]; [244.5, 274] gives -0.157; 2.74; 3.89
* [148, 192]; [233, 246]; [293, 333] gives 0.119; 3.47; 4.82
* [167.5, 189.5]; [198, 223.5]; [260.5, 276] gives 0.060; 3.94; 4.1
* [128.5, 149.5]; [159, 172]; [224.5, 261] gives -0.151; 2.68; 3.71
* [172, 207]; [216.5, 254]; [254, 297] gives 0.123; 3.87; 4.35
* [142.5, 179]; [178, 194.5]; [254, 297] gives -0.084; 3.32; 4.35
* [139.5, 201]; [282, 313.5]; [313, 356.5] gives 0.017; 3.47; 5.08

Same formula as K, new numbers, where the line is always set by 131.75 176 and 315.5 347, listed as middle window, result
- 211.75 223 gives 0.02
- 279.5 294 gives -0.04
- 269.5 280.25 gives 0.02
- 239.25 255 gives 0.14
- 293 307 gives 0.07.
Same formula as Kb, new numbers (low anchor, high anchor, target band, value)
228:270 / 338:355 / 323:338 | -0.8 deg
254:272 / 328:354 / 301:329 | -0.9 deg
